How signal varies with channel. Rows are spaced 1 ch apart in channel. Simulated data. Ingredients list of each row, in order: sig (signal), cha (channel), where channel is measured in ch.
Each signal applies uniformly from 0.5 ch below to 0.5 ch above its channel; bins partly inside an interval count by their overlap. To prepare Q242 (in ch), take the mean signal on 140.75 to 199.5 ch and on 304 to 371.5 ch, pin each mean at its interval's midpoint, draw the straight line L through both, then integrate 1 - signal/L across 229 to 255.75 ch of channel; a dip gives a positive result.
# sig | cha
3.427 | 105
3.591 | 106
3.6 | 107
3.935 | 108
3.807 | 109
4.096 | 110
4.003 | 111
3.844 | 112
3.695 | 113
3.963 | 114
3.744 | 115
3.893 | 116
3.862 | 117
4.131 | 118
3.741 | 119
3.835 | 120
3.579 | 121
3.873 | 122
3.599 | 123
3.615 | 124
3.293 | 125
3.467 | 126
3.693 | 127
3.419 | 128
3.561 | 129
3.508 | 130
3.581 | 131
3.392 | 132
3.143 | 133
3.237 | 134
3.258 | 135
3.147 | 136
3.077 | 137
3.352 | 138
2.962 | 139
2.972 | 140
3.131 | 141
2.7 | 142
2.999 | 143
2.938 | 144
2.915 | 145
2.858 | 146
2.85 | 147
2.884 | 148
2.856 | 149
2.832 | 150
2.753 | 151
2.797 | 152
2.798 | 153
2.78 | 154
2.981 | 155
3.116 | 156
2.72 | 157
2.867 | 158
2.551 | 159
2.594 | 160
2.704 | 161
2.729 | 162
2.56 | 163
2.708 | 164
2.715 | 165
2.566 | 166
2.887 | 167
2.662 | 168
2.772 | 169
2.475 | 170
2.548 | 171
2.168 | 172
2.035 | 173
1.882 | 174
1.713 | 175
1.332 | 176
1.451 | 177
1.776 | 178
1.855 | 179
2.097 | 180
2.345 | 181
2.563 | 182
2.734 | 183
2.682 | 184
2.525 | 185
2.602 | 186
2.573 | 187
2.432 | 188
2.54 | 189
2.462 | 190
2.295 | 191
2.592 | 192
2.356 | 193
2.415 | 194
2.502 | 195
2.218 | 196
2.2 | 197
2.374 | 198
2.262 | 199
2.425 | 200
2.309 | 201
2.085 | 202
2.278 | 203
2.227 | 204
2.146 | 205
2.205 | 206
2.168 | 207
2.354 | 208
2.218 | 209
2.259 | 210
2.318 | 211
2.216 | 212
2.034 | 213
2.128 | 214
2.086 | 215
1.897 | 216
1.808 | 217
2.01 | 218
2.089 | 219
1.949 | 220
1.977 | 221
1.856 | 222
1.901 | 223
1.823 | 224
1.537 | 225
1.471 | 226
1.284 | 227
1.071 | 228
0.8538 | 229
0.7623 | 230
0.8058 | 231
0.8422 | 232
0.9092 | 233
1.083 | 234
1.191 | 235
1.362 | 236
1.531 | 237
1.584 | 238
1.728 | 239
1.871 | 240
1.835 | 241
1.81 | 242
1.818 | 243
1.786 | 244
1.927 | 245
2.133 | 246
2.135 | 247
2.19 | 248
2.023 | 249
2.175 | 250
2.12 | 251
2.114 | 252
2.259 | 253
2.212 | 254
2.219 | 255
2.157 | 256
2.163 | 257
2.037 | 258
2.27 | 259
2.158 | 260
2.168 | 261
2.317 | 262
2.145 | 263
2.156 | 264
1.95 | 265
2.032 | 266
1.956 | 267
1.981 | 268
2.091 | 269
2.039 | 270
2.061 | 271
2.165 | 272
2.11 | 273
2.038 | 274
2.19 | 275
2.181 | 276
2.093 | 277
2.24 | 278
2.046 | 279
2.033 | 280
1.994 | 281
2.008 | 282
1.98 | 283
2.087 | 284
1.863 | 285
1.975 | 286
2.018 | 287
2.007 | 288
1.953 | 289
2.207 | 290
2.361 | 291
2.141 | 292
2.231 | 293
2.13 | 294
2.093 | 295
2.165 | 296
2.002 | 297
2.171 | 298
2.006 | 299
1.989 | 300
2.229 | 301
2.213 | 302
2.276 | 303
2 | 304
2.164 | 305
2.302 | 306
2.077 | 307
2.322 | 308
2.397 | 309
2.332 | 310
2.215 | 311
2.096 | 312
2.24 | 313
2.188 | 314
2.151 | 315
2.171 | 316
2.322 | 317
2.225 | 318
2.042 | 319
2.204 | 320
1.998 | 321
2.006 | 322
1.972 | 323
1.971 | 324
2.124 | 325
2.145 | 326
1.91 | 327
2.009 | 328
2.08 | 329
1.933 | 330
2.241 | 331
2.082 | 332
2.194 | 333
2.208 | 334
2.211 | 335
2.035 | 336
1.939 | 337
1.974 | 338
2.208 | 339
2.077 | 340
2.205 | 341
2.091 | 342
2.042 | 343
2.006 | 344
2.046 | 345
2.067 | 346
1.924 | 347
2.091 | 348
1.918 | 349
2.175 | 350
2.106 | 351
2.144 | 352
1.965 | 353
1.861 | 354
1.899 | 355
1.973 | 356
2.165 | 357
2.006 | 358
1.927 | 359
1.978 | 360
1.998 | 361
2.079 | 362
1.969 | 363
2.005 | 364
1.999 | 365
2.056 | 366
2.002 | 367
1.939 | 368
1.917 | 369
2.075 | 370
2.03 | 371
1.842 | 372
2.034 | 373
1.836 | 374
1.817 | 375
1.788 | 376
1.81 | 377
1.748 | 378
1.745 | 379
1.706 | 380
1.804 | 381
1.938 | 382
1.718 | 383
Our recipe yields 7.3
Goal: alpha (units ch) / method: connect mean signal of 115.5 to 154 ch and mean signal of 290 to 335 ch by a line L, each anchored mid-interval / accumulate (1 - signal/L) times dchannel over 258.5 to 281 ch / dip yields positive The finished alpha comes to 2.9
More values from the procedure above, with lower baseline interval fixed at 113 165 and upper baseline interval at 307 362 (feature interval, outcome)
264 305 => 4.9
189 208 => 3.6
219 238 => 9.3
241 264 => 4.0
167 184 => 4.5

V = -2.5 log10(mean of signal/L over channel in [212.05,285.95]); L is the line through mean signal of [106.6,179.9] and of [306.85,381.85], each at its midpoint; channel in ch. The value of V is 0.31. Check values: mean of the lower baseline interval 3.04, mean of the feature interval 1.88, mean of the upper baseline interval 2.04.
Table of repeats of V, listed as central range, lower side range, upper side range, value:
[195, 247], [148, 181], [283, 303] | 0.26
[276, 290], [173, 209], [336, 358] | 0.05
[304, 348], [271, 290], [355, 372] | -0.05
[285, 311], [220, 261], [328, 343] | -0.10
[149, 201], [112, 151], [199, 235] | 0.04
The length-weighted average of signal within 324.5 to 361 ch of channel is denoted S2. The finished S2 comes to 2.05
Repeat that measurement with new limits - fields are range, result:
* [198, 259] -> 1.87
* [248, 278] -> 2.13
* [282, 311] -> 2.13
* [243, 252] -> 2.05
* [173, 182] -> 1.86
